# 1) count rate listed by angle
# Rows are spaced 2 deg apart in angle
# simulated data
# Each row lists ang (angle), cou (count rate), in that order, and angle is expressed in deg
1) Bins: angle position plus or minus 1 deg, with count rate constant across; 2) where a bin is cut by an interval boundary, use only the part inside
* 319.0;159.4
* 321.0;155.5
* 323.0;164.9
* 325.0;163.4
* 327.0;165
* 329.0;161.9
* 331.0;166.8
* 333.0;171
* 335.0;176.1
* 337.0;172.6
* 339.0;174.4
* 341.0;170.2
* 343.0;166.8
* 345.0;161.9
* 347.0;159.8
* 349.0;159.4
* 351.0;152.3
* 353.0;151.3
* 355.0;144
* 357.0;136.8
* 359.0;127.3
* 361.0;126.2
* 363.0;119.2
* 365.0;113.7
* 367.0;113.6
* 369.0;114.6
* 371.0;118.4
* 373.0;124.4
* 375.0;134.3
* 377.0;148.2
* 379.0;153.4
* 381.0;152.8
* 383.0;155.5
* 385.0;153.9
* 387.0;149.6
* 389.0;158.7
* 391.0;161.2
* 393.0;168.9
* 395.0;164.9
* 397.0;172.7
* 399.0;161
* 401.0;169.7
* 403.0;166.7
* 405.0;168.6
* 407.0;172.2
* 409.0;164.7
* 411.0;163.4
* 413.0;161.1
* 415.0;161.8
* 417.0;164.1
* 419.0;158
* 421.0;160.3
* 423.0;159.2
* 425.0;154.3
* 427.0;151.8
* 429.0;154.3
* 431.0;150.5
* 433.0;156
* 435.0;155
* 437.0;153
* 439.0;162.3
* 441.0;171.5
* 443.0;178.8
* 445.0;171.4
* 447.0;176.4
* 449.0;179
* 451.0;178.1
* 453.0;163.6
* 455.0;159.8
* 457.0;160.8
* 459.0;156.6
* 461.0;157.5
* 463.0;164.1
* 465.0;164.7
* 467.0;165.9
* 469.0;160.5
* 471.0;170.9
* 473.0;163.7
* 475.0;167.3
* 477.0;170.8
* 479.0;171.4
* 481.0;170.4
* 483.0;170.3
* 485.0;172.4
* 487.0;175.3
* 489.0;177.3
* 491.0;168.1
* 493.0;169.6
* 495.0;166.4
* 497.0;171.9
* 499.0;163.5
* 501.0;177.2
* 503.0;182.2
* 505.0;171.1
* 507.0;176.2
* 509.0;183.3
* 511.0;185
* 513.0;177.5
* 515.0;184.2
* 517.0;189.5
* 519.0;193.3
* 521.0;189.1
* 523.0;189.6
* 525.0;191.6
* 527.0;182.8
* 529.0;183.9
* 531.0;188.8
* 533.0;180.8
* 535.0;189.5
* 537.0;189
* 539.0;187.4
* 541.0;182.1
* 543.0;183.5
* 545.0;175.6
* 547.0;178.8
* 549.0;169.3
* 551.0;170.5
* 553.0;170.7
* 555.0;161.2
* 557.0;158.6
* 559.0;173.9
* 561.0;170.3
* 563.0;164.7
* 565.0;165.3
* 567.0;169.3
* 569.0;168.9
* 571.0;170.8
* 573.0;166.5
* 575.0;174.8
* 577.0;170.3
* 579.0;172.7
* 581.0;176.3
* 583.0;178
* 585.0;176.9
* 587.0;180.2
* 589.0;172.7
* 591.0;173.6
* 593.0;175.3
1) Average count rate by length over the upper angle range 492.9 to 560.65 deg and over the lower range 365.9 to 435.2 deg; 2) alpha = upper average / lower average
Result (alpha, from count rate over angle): 1.16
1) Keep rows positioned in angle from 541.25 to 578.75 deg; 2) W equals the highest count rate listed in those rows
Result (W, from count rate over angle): 183.5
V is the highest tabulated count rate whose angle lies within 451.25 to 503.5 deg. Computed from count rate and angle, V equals 182.2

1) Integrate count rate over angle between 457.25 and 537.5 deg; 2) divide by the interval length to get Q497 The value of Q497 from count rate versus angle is 175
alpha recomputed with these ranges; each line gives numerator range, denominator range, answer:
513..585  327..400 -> 1.18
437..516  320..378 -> 1.15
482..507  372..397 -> 1.13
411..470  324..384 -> 1.09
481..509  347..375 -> 1.31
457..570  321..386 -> 1.17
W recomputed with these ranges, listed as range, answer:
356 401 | 172.7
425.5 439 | 162.3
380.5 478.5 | 179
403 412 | 172.2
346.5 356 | 159.8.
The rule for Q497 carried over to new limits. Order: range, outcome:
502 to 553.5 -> 183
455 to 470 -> 161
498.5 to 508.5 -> 175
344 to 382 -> 137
